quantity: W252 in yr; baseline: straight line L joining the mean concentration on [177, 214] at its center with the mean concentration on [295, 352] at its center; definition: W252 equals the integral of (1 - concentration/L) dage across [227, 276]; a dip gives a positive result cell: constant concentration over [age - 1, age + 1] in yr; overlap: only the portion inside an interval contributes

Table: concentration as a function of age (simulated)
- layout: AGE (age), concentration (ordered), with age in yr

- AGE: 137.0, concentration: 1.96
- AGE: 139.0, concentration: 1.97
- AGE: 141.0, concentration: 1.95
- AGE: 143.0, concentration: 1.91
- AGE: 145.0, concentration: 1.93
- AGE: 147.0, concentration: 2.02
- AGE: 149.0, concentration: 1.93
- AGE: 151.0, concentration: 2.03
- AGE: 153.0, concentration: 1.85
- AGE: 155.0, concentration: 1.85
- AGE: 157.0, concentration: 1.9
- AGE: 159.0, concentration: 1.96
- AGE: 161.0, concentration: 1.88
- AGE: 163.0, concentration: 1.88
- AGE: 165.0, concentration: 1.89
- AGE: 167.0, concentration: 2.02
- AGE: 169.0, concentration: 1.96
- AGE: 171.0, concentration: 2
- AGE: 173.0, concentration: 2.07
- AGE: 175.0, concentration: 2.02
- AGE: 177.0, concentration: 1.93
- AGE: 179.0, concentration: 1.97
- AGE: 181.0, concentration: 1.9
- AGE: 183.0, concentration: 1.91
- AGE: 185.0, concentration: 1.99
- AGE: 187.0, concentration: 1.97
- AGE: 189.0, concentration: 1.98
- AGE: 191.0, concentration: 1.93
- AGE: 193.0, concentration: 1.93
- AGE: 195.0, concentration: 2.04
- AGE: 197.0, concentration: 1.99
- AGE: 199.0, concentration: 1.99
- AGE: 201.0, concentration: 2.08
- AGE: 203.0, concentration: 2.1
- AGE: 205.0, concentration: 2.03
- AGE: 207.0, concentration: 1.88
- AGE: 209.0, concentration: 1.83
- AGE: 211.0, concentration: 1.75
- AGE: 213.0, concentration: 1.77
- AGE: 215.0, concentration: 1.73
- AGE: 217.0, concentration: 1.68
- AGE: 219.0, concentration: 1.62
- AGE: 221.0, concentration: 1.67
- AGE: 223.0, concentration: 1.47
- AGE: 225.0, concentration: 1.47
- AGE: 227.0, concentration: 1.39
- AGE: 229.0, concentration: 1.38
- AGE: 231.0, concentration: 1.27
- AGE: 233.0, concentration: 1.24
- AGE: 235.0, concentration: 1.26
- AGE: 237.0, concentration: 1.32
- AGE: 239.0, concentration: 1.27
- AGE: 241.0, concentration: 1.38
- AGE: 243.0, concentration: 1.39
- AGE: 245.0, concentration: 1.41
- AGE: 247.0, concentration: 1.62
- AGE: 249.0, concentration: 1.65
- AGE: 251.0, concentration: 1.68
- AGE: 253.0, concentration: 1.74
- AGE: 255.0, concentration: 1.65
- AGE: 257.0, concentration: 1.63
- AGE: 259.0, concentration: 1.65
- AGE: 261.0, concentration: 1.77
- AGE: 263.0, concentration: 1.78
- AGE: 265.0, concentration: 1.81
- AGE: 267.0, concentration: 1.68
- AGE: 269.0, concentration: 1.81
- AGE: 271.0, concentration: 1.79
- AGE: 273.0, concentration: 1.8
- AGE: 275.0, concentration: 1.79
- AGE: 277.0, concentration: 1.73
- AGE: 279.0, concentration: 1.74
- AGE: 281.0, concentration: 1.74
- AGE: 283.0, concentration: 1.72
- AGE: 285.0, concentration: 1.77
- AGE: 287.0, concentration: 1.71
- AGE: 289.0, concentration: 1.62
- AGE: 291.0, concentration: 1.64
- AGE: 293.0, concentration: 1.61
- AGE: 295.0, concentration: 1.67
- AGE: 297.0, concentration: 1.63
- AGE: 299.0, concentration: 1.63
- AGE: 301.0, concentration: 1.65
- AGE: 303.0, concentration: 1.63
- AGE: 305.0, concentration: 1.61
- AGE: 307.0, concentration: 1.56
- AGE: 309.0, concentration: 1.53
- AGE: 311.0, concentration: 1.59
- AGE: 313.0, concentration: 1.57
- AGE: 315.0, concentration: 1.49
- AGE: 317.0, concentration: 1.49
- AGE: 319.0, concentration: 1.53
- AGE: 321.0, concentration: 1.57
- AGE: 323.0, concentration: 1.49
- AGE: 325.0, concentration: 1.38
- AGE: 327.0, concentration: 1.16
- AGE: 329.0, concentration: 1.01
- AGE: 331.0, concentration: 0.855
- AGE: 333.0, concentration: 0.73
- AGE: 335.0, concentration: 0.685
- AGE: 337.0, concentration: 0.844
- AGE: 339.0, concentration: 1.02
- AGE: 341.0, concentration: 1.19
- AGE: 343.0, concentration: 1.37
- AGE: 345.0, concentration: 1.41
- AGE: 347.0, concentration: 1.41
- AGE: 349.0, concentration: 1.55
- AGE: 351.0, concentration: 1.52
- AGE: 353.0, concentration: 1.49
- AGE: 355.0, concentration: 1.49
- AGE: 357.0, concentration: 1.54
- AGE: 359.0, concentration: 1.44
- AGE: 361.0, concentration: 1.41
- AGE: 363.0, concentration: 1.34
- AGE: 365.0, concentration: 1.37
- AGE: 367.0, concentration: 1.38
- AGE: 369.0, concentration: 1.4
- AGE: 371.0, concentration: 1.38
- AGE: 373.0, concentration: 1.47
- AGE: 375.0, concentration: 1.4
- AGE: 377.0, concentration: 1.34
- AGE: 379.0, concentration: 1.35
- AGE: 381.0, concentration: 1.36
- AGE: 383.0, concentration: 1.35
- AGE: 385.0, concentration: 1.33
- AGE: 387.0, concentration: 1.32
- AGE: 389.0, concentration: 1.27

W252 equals 3.3 yr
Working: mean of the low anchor 1.95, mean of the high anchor 1.37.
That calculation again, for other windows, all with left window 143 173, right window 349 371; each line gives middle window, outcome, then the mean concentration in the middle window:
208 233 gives 3.01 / 1.57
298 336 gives 4.28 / 1.38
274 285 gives -0.72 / 1.75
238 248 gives 1.82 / 1.41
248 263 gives 0.09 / 1.69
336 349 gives 2.18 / 1.23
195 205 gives -1.11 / 2.04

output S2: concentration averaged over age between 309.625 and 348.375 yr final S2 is 1.26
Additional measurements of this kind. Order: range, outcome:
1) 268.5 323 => 1.65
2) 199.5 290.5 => 1.65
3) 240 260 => 1.58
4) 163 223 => 1.91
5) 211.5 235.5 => 1.51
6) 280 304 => 1.67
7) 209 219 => 1.73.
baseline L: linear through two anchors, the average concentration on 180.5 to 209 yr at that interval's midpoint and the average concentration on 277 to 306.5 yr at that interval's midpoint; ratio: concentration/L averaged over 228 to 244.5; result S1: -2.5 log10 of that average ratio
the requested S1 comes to 0.37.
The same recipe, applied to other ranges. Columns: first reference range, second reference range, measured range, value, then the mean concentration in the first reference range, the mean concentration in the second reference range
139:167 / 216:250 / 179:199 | -0.15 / 1.93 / 1.44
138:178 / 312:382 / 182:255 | 0.04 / 1.95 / 1.33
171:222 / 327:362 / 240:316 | -0.08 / 1.91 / 1.23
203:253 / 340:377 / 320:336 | 0.29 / 1.56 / 1.42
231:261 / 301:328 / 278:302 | -0.12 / 1.49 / 1.51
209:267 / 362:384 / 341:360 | -0.04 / 1.56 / 1.38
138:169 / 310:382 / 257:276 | -0.12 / 1.93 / 1.33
